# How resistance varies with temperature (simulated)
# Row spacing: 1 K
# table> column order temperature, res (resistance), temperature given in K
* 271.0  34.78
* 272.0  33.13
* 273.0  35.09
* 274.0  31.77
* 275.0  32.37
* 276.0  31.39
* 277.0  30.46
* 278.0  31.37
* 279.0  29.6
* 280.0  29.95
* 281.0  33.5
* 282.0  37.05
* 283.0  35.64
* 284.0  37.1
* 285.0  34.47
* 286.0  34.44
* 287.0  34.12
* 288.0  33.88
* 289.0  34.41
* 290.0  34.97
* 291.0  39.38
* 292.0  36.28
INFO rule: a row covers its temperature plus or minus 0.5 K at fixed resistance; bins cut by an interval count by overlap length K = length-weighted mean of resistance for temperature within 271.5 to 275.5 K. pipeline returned 33.1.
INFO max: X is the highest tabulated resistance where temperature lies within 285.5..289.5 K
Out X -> 34.44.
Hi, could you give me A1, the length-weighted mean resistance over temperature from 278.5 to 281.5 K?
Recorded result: 31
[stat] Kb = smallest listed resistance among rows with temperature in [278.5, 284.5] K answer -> 29.6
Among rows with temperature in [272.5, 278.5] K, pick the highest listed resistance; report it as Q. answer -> 35.09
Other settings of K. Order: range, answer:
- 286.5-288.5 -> 34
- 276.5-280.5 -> 30.3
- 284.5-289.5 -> 34.3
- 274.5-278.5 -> 31.4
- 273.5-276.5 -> 31.8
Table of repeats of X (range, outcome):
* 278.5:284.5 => 37.1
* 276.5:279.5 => 31.37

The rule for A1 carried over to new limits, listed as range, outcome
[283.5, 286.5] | 35.3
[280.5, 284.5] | 35.8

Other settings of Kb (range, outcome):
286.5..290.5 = 33.88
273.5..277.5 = 30.46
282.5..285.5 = 34.47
